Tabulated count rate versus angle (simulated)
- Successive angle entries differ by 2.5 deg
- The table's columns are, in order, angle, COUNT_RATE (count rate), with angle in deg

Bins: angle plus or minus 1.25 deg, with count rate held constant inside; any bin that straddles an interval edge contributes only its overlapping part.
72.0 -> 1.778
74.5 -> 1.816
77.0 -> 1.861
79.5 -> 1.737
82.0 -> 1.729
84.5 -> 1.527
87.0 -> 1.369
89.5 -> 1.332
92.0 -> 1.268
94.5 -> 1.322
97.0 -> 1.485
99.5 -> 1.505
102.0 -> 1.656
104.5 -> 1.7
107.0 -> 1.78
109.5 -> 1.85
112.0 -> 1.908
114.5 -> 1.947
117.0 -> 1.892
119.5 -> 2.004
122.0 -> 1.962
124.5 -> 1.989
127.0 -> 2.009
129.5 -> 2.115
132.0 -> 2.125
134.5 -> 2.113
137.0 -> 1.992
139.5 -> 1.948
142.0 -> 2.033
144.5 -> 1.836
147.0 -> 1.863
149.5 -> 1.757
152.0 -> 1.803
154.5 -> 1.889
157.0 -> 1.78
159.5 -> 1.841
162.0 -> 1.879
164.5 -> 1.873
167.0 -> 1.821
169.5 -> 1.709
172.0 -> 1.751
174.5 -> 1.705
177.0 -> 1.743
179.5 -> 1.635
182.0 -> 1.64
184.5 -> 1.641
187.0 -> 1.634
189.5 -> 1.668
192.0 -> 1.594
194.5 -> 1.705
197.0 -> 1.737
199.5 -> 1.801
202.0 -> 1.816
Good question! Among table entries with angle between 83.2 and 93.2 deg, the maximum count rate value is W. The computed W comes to 1.527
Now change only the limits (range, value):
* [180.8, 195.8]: 1.705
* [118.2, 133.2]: 2.125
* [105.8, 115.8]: 1.947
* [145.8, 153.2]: 1.863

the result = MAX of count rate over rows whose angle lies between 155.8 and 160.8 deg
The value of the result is 1.841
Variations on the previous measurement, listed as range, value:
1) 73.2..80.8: 1.861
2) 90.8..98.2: 1.485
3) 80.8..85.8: 1.729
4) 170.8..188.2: 1.751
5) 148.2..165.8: 1.889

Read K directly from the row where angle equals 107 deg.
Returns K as 1.78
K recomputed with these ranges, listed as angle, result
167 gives 1.821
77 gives 1.861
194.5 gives 1.705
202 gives 1.816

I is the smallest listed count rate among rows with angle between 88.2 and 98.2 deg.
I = 1.268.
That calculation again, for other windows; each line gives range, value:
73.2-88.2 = 1.369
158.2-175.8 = 1.705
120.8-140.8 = 1.948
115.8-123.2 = 1.892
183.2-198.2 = 1.594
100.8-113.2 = 1.656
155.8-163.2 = 1.78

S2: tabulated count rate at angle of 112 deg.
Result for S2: 1.908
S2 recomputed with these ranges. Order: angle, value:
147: 1.863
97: 1.485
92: 1.268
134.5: 2.113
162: 1.879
